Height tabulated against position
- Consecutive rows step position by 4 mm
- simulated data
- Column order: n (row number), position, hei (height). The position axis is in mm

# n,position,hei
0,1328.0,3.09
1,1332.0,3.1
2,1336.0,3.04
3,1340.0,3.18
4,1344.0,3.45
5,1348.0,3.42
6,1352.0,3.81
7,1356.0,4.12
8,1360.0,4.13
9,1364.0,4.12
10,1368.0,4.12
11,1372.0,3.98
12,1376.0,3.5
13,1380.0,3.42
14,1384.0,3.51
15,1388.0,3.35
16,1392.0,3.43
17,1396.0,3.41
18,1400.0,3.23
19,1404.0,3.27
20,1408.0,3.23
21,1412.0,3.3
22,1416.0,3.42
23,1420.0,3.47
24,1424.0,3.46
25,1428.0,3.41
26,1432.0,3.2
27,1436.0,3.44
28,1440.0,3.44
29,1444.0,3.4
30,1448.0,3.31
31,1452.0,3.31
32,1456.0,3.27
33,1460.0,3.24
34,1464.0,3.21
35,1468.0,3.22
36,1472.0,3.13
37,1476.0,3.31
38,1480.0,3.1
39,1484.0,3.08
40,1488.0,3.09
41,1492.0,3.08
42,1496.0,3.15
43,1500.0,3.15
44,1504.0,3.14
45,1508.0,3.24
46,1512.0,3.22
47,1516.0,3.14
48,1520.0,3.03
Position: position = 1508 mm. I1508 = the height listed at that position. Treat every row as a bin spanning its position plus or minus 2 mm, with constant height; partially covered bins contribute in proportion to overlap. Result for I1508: 3.24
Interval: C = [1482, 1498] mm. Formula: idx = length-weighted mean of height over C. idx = 3.1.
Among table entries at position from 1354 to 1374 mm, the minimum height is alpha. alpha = 3.98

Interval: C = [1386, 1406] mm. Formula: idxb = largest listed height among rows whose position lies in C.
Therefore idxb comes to 3.43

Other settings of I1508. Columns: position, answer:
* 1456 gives 3.27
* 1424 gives 3.46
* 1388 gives 3.35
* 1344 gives 3.45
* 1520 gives 3.03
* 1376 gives 3.5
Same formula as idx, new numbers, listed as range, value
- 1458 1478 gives 3.22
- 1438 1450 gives 3.38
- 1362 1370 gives 4.12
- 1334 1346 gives 3.22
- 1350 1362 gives 4.02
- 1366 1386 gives 3.71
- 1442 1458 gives 3.32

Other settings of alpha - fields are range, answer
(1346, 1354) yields 3.42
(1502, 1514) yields 3.14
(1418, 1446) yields 3.2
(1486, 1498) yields 3.08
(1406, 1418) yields 3.23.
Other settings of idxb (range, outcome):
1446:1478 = 3.31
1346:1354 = 3.81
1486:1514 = 3.24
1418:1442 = 3.47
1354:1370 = 4.13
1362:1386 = 4.12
